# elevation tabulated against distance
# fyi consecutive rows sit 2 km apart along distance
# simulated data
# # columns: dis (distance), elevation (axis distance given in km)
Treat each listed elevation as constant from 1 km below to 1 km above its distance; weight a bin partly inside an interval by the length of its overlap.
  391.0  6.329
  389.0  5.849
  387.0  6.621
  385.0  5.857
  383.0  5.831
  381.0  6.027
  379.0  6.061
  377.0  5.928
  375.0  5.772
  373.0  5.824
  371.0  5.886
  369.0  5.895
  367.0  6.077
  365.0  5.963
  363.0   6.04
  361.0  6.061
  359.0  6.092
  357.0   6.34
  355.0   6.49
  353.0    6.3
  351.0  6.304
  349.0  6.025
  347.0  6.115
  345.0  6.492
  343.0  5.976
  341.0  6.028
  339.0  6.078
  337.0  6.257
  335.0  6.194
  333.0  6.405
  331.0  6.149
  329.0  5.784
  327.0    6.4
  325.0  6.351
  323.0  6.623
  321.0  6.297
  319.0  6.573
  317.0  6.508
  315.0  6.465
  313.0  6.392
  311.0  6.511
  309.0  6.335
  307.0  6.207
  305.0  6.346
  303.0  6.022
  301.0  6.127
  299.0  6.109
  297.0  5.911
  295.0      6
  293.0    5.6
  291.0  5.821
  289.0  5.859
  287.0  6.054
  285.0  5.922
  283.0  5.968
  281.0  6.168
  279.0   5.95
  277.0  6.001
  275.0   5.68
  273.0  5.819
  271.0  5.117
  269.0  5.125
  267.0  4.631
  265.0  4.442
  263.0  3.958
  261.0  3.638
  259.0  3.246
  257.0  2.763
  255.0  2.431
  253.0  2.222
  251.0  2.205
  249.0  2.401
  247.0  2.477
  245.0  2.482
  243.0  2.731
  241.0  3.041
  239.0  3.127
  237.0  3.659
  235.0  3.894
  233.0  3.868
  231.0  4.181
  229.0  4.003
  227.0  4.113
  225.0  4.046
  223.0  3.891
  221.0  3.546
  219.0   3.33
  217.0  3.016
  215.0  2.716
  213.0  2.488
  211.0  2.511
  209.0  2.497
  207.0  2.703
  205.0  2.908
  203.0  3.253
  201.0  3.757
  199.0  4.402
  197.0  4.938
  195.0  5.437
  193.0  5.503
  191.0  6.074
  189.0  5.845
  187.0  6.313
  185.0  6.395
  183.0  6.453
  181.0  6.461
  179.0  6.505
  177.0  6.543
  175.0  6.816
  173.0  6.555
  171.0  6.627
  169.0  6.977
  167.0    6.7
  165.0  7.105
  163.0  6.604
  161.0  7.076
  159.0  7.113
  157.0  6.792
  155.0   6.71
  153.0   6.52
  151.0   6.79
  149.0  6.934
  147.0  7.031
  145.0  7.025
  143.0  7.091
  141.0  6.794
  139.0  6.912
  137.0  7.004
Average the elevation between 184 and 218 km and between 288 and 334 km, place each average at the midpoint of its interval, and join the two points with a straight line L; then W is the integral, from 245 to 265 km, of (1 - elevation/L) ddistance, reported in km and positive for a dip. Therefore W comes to 8.9 km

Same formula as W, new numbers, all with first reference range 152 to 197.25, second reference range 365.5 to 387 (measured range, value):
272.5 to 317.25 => 0.6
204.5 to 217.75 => 7.7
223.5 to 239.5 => 6.2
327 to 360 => -0.9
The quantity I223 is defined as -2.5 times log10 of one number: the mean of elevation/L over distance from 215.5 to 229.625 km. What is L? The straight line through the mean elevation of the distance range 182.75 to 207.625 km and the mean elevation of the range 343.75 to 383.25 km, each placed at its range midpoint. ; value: 0.36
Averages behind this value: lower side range 4.91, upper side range 6.08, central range 3.66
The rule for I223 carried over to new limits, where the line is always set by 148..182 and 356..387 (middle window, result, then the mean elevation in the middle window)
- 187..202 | 0.26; 5.21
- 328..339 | 0.00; 6.15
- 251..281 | 0.42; 4.35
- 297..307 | 0.02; 6.13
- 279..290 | 0.06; 5.99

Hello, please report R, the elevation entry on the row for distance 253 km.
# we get 2.222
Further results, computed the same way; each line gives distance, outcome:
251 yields 2.205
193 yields 5.503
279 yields 5.95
